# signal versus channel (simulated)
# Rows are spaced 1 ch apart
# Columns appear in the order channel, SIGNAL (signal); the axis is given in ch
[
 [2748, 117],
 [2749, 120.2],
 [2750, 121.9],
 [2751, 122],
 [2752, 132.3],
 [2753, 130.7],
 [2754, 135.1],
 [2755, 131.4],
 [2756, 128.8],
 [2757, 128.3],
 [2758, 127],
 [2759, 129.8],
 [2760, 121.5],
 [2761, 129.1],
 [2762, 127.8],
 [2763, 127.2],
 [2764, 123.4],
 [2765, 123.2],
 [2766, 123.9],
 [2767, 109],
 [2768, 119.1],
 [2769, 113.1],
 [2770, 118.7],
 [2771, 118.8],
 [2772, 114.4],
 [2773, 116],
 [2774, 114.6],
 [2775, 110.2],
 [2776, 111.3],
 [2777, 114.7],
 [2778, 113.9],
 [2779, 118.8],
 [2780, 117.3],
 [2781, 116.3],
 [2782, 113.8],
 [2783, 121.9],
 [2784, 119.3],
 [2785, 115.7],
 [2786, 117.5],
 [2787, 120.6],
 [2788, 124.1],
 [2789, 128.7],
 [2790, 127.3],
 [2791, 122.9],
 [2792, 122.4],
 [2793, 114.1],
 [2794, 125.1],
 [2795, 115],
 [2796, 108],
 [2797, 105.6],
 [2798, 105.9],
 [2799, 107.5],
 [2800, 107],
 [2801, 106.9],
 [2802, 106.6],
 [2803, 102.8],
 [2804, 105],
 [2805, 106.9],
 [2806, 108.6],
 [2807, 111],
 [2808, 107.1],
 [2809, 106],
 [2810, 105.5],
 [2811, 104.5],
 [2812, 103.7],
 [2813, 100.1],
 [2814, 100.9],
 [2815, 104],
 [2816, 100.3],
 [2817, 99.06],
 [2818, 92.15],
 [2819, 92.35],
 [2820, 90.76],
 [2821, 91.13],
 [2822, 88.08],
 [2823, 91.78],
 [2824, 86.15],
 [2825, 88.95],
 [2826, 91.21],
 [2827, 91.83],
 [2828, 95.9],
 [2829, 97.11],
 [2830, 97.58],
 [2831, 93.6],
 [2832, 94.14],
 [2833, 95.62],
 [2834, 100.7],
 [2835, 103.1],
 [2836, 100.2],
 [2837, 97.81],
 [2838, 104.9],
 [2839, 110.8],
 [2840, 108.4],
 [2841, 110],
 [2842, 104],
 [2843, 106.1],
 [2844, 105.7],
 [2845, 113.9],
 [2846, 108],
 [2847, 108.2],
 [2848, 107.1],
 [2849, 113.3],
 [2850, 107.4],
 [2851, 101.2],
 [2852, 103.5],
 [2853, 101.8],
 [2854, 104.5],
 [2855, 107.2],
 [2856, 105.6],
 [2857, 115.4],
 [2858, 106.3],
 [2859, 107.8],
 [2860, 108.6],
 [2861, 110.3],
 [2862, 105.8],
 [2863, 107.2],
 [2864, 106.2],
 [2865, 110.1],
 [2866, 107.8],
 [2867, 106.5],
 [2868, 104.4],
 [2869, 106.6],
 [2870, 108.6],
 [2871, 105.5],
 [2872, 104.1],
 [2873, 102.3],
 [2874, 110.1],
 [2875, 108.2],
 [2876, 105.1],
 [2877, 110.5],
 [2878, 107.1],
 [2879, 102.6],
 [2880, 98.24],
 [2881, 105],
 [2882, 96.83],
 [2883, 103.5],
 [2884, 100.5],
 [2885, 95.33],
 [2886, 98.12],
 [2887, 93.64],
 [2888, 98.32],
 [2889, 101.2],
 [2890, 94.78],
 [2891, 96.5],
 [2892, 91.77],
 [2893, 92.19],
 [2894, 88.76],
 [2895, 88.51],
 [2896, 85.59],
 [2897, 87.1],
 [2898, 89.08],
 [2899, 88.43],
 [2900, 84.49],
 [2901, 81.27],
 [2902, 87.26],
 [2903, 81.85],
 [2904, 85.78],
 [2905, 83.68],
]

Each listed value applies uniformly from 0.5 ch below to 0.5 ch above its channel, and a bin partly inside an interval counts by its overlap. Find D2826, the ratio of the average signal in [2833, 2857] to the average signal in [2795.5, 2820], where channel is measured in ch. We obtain 1.02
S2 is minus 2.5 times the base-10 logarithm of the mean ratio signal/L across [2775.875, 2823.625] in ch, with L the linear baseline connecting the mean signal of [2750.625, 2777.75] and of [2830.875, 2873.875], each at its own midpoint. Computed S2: 0.06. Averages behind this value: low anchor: 122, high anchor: 106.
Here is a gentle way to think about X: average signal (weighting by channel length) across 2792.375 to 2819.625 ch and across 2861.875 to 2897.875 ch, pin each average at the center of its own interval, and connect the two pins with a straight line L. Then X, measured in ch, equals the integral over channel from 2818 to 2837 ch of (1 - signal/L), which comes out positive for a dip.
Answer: 1.9 ch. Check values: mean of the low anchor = 106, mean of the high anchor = 101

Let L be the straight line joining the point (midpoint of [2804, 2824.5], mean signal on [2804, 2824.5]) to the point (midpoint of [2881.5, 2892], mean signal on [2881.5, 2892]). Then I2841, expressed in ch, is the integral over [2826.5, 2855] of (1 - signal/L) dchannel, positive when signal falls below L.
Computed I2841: -1.23 ch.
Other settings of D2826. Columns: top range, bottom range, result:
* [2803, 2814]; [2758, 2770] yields 0.86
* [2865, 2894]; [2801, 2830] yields 1.03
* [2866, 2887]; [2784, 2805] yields 0.91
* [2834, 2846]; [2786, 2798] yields 0.89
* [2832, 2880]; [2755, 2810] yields 0.91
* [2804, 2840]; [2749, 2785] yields 0.82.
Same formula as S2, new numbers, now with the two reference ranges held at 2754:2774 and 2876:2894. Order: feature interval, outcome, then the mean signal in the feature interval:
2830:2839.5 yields 0.09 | 100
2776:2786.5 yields 0.03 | 117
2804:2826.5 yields 0.14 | 98.8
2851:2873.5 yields -0.03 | 107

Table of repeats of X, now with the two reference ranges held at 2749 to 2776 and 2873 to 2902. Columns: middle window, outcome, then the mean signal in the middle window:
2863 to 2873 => -0.6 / 106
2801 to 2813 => 0.8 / 106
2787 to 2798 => -0.2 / 119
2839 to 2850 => -0.3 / 109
